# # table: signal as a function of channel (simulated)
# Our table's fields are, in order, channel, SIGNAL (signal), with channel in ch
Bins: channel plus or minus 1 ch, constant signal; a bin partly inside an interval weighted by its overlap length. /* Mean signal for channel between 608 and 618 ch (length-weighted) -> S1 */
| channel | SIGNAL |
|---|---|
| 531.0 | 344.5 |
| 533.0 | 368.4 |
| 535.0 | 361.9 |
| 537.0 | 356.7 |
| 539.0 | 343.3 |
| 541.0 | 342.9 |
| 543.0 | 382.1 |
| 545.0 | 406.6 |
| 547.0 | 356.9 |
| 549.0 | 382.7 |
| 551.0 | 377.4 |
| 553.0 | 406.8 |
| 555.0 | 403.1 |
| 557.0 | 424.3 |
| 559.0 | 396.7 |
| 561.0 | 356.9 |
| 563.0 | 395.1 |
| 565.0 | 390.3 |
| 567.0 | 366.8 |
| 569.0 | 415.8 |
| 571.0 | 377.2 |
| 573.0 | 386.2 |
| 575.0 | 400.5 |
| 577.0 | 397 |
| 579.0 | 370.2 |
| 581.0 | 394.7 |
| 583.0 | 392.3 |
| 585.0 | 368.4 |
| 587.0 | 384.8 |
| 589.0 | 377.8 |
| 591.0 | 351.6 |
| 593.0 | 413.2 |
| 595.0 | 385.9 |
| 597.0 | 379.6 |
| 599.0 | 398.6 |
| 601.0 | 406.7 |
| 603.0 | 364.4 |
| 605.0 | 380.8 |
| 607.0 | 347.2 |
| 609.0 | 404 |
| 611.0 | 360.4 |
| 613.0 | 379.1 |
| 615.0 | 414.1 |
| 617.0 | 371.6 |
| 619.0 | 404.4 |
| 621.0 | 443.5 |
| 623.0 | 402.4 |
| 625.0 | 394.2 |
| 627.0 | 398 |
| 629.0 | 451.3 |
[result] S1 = 386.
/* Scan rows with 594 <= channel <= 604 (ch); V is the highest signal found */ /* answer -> 406.7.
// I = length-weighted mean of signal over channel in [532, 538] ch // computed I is 362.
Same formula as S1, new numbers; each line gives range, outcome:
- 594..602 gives 393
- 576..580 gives 384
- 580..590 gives 384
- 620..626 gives 413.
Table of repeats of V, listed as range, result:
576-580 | 397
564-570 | 415.8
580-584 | 394.7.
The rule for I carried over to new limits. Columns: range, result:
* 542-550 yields 382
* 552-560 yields 408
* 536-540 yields 350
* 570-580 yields 386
